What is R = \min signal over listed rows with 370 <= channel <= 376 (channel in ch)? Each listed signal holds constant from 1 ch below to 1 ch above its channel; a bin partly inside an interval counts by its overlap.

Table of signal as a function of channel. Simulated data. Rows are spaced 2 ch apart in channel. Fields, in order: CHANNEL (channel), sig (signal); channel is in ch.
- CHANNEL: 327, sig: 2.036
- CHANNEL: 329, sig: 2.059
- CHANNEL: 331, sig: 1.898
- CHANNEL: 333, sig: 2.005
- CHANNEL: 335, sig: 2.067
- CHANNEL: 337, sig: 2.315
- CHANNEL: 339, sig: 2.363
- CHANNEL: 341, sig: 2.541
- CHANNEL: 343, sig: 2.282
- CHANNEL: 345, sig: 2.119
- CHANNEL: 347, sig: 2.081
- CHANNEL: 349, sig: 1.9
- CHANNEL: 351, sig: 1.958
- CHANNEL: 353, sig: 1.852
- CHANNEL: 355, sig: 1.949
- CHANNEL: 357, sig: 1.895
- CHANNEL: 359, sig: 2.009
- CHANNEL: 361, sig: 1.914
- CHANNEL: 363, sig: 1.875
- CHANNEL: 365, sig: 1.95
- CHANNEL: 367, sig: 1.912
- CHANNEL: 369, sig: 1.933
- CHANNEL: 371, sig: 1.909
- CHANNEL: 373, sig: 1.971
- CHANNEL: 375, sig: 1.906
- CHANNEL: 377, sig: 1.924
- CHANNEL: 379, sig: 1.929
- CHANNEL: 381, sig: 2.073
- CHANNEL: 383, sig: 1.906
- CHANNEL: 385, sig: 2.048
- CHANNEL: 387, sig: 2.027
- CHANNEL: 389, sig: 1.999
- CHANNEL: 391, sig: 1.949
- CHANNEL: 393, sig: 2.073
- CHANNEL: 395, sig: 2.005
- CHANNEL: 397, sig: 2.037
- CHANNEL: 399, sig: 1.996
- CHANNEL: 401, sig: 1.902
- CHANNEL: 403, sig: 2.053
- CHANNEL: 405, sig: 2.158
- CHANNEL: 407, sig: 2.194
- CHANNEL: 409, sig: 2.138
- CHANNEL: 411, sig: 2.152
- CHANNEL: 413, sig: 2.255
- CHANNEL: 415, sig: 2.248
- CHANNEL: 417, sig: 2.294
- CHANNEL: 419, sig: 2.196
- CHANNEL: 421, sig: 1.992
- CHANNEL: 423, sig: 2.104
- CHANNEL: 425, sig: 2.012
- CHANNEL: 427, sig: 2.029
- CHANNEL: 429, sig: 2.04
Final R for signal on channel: 1.906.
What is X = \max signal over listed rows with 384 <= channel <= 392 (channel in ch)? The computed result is 2.048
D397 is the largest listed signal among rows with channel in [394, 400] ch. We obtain 2.037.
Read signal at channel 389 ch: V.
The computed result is 1.999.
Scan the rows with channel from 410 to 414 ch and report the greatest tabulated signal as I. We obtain 2.255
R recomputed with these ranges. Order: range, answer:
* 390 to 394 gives 1.949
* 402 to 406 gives 2.053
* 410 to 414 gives 2.152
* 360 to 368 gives 1.875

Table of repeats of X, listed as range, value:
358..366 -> 2.009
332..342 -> 2.541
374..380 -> 1.929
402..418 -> 2.294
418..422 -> 2.196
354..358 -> 1.949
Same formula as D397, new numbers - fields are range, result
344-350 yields 2.119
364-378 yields 1.971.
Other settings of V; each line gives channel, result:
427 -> 2.029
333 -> 2.005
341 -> 2.541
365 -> 1.95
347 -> 2.081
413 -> 2.255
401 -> 1.902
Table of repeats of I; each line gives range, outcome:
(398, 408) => 2.194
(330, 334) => 2.005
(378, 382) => 2.073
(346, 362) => 2.081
